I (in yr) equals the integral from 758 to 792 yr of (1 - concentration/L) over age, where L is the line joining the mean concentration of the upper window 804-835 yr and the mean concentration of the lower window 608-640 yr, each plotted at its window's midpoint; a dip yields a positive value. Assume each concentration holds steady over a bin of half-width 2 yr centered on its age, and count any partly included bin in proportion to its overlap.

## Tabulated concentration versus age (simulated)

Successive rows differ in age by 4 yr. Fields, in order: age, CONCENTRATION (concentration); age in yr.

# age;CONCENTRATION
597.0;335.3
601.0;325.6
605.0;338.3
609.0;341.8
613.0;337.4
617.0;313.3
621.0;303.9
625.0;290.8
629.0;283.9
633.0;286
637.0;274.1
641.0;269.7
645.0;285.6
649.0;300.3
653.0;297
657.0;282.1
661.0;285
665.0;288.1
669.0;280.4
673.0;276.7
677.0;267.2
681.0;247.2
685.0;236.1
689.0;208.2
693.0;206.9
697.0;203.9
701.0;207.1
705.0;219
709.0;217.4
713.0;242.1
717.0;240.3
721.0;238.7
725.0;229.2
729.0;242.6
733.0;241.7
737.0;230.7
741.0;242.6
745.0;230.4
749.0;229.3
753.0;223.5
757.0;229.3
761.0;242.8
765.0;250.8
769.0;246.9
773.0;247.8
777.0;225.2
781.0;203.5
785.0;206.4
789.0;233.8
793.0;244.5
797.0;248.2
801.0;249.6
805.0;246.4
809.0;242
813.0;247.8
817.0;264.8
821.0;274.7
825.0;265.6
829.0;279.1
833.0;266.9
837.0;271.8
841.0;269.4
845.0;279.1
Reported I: 4.8 yr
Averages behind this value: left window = 302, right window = 261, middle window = 232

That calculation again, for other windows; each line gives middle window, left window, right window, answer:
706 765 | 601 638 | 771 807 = 5.3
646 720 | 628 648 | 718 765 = 3.1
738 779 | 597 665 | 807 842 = 6.0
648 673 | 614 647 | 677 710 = -2.9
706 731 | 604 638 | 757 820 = 3.2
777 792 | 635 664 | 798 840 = 2.7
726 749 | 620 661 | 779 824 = 2.1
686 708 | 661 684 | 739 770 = 4.2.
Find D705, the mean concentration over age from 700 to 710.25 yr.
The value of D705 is 215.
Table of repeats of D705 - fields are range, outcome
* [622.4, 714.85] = 259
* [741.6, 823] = 239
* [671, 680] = 269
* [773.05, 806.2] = 233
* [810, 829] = 264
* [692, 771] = 231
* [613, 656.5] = 292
